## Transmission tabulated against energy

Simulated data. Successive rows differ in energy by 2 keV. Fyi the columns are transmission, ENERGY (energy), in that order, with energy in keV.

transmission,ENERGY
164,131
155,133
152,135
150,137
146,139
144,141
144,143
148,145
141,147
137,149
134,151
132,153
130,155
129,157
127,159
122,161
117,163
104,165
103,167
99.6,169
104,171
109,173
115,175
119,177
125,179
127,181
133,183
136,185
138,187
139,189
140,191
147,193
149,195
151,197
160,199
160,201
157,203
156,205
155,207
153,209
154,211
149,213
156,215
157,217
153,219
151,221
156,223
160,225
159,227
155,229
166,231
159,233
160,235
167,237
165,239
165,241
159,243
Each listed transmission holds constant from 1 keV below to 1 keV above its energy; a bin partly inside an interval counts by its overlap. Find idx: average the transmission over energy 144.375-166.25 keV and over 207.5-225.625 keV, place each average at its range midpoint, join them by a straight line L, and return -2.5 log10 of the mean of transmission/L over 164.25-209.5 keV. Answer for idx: 0.07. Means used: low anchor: 129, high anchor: 154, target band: 134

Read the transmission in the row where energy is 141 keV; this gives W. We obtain 144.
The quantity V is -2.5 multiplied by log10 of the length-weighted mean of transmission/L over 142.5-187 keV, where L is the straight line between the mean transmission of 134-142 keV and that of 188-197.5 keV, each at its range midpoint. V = 0.18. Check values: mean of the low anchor 148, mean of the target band 124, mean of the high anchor 145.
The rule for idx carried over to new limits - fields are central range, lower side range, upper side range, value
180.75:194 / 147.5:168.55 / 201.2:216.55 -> 0.029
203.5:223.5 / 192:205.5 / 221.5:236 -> 0.018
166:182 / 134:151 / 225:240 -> 0.314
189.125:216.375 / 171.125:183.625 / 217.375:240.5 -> -0.100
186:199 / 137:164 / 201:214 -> 0.031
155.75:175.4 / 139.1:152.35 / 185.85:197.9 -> 0.250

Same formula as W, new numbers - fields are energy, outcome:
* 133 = 155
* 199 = 160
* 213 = 149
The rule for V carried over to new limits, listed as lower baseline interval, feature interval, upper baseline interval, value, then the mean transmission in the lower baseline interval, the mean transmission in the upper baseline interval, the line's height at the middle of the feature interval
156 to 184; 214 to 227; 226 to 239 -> -0.021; 117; 161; 153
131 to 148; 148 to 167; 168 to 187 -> 0.087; 148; 120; 135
